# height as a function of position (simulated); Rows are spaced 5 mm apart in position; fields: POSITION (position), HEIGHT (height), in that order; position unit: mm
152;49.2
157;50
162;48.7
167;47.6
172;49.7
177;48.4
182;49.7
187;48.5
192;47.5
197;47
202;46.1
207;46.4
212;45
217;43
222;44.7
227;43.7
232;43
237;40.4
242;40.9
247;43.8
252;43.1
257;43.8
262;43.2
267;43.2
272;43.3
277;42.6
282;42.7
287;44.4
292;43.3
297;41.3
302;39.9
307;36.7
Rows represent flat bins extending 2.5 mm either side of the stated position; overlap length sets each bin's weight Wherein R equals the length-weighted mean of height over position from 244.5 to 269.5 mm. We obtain 43.4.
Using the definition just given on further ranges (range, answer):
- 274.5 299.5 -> 42.9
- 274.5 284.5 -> 42.6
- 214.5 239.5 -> 43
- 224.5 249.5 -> 42.4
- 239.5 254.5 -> 42.6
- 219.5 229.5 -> 44.2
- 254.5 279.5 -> 43.2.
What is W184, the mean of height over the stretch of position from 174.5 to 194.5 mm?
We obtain 48.5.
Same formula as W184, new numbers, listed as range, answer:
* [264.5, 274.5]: 43.2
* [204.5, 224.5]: 44.8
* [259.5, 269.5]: 43.2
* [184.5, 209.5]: 47.1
